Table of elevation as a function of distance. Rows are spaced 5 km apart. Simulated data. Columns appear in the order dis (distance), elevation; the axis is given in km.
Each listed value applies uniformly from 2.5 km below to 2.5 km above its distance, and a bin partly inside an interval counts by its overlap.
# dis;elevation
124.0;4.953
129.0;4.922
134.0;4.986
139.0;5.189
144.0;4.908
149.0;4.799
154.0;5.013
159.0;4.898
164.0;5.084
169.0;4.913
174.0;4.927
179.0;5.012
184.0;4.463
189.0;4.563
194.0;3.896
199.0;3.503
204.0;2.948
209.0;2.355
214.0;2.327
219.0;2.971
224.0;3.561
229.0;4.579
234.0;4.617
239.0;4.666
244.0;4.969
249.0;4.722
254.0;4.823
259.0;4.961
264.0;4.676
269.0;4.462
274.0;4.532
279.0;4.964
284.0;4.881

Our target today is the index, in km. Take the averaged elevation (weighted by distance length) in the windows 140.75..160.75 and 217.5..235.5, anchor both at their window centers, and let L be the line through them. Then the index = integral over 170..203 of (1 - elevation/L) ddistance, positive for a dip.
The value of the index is 0.88 km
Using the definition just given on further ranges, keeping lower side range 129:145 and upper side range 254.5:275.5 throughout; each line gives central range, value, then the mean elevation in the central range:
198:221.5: 10.0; 2.78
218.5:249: 2.6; 4.35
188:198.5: 1.8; 4.04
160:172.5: -0.1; 4.98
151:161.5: 0.0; 4.95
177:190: 0.6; 4.68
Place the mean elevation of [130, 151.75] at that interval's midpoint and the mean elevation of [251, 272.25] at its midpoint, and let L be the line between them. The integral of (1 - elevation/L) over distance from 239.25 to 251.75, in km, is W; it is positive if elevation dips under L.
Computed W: -0.1 km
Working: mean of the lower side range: 4.97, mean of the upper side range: 4.72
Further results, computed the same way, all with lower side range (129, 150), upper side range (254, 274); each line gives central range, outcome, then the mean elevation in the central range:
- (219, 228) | 2.3 km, 3.57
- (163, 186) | 0.1 km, 4.88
